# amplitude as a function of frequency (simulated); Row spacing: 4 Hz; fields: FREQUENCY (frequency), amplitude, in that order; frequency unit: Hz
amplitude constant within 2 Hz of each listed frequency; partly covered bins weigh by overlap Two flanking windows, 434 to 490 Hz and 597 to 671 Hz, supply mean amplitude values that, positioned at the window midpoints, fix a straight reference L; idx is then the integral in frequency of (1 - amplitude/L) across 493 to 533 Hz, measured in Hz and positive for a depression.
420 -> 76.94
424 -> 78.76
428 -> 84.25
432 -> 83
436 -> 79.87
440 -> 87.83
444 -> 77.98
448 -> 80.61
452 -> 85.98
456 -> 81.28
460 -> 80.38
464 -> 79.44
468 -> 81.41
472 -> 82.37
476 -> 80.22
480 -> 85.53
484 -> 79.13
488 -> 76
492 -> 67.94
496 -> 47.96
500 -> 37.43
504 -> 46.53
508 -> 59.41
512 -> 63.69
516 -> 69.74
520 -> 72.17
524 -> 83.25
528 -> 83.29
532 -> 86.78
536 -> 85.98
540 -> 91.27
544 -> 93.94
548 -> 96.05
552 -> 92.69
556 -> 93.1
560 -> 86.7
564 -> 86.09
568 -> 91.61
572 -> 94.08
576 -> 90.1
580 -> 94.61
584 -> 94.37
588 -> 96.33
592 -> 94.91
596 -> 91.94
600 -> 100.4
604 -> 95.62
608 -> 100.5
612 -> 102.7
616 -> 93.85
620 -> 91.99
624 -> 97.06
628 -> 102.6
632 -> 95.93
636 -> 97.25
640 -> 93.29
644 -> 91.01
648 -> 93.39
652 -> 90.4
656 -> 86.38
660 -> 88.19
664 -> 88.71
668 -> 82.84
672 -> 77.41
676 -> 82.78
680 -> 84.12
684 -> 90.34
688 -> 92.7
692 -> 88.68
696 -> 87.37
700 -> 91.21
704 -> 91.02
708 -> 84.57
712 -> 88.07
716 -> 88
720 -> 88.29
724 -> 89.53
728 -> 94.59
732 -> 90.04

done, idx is 9.7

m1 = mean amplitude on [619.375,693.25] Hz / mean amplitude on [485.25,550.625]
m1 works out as 1.2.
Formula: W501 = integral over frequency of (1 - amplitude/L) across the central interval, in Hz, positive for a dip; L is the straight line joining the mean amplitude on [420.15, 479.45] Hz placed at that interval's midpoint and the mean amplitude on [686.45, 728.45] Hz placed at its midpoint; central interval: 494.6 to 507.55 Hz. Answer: 5.8 Hz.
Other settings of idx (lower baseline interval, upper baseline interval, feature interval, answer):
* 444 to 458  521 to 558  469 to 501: 5.2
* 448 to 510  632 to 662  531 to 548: -2.5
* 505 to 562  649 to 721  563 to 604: -4.8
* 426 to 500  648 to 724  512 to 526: 1.2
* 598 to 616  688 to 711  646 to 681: 2.6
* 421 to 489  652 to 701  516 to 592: -4.8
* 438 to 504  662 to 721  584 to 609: -4.4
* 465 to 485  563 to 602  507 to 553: 3.3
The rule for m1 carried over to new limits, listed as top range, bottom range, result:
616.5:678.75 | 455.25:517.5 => 1.30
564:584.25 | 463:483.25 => 1.13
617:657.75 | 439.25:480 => 1.15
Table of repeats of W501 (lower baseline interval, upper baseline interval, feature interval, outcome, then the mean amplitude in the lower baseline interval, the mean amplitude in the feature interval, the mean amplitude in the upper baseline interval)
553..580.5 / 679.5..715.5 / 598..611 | -1.3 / 90.8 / 99.1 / 88.8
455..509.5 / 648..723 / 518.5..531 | -1.1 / 70.3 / 80.4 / 87.5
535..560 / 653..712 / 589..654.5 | -4.8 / 92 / 95.7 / 87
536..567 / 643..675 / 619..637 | -1.8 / 91.1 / 97.2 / 87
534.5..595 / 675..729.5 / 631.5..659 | -0.6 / 92.2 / 92.2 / 88.7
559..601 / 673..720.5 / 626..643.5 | -1.2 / 92.8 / 96.7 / 87.9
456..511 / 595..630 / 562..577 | -0.4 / 69.8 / 90.5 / 97.6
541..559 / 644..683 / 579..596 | -0.7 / 93.4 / 94.7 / 86.4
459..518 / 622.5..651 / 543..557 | -2.5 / 69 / 94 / 95.6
